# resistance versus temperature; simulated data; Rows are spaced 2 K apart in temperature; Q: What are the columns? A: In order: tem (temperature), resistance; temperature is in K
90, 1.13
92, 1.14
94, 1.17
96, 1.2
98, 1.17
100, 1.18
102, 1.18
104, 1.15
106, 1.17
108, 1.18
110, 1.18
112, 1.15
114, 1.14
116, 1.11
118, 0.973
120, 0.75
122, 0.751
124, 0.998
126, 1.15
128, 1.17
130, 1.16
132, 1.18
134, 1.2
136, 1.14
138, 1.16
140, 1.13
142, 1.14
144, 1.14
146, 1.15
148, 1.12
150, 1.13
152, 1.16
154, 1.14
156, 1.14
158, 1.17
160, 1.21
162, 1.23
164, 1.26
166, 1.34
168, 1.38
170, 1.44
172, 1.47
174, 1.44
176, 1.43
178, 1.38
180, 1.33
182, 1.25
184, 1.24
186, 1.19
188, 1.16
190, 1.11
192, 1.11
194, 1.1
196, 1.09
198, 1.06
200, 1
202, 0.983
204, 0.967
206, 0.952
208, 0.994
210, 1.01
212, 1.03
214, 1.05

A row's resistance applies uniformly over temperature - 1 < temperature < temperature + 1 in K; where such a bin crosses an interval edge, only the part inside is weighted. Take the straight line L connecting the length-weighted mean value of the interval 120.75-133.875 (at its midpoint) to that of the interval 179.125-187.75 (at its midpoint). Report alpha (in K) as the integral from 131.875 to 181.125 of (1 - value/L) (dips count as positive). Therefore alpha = -3.4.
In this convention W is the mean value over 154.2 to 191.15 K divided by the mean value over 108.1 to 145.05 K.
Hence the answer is 1.17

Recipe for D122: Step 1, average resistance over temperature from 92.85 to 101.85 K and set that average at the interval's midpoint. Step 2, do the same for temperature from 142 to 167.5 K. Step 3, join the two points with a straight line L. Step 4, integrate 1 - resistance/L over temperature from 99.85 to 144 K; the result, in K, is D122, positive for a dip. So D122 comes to 2.8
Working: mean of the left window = 1.18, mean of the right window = 1.18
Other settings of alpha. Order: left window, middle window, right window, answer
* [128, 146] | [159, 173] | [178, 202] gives -2.2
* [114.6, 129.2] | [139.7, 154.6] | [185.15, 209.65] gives -1.8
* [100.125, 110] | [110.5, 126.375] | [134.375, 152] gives 2.2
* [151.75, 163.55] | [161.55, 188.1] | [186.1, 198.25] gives -4.3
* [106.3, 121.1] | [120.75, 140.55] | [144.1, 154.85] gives 0.1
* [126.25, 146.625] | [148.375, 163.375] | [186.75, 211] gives -0.6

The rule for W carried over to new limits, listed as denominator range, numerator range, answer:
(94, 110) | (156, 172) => 1.10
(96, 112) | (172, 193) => 1.09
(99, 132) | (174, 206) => 1.07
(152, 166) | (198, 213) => 0.83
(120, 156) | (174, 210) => 1.03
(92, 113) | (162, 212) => 1.02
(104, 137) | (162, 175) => 1.26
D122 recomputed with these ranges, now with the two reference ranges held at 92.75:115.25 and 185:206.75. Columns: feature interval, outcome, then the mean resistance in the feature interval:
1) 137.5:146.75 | -0.1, 1.14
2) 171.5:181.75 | -2.9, 1.4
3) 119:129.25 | 1.6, 0.969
